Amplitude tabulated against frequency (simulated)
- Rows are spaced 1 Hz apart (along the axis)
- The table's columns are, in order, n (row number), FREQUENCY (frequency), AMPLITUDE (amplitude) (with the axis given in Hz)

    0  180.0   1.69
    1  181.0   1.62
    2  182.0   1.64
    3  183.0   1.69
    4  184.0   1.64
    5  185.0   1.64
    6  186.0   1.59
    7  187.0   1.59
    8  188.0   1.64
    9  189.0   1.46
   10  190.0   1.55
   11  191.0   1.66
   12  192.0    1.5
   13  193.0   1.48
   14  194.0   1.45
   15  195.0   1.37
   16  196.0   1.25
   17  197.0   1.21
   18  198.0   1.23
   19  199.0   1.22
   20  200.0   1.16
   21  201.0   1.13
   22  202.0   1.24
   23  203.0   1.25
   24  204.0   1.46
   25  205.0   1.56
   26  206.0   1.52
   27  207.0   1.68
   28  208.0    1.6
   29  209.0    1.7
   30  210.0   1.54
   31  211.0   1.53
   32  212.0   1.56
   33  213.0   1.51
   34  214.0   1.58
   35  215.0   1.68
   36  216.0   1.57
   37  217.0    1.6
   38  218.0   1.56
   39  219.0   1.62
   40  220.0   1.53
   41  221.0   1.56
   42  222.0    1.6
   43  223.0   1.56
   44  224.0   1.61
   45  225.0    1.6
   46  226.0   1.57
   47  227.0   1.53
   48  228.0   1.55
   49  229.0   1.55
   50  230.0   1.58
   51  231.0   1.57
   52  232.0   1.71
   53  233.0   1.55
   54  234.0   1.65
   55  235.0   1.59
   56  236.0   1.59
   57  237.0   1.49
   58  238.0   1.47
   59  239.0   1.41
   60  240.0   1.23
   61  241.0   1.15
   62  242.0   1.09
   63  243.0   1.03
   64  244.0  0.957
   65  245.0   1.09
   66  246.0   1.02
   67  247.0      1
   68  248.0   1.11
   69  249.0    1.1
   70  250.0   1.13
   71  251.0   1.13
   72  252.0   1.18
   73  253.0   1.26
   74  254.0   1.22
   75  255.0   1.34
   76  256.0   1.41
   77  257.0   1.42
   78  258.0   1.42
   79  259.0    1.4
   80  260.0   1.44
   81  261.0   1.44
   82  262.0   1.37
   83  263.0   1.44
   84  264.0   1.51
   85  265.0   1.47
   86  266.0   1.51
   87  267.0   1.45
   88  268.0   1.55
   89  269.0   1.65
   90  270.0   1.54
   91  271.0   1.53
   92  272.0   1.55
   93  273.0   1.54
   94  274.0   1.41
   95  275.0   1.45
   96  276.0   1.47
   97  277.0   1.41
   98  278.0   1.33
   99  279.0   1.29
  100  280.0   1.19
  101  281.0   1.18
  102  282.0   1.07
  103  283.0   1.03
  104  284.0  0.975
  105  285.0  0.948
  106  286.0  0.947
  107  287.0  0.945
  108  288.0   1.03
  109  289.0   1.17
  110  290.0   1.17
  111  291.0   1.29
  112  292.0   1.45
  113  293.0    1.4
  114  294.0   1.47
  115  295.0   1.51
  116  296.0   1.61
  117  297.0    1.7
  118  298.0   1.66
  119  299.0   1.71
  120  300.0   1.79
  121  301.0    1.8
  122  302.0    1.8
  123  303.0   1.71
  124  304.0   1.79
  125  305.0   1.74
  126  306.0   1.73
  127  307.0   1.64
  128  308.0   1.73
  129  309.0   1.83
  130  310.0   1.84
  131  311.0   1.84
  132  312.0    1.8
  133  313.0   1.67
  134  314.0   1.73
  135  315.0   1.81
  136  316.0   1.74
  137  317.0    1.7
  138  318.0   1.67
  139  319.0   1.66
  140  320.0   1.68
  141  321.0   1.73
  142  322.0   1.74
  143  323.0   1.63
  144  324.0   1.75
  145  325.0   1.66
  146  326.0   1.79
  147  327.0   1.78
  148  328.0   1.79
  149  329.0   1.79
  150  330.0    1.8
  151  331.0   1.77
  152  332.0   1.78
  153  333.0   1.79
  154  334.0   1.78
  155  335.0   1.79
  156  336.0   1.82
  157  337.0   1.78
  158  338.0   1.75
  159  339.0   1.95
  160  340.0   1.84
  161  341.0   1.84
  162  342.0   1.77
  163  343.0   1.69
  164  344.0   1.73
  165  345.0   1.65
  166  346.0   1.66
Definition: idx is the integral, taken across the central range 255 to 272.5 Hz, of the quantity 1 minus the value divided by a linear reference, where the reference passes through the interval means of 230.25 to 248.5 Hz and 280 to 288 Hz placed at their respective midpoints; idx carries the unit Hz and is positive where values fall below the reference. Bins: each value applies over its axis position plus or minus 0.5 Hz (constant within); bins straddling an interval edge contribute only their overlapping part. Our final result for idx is -4.8 Hz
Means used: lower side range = 1.32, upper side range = 1.03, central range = 1.47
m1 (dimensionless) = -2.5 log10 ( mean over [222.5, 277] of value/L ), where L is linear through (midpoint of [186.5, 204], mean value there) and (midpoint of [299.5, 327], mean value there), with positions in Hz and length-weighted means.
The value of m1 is 0.11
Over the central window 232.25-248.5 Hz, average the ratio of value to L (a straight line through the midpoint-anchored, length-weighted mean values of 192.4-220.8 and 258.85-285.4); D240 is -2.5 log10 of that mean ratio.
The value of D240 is 0.11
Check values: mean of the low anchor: 1.46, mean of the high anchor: 1.38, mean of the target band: 1.28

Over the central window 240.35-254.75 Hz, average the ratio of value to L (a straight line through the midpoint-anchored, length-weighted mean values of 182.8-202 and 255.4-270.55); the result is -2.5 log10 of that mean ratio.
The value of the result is 0.298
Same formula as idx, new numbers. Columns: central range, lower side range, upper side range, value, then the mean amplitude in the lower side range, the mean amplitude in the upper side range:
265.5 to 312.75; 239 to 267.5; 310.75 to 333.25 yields 1.33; 1.26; 1.74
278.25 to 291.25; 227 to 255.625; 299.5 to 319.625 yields 4.05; 1.32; 1.75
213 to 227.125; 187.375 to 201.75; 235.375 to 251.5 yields -3.33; 1.38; 1.19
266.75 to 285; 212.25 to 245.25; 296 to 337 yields 3.03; 1.49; 1.75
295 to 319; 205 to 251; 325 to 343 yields -0.39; 1.45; 1.79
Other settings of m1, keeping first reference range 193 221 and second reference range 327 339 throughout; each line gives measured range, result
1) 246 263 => 0.24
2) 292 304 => 0.03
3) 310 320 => 0.00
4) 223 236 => -0.05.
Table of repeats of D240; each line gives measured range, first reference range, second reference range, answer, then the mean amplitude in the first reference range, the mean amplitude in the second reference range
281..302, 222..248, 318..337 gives 0.21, 1.4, 1.75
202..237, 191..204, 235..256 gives -0.23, 1.31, 1.21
